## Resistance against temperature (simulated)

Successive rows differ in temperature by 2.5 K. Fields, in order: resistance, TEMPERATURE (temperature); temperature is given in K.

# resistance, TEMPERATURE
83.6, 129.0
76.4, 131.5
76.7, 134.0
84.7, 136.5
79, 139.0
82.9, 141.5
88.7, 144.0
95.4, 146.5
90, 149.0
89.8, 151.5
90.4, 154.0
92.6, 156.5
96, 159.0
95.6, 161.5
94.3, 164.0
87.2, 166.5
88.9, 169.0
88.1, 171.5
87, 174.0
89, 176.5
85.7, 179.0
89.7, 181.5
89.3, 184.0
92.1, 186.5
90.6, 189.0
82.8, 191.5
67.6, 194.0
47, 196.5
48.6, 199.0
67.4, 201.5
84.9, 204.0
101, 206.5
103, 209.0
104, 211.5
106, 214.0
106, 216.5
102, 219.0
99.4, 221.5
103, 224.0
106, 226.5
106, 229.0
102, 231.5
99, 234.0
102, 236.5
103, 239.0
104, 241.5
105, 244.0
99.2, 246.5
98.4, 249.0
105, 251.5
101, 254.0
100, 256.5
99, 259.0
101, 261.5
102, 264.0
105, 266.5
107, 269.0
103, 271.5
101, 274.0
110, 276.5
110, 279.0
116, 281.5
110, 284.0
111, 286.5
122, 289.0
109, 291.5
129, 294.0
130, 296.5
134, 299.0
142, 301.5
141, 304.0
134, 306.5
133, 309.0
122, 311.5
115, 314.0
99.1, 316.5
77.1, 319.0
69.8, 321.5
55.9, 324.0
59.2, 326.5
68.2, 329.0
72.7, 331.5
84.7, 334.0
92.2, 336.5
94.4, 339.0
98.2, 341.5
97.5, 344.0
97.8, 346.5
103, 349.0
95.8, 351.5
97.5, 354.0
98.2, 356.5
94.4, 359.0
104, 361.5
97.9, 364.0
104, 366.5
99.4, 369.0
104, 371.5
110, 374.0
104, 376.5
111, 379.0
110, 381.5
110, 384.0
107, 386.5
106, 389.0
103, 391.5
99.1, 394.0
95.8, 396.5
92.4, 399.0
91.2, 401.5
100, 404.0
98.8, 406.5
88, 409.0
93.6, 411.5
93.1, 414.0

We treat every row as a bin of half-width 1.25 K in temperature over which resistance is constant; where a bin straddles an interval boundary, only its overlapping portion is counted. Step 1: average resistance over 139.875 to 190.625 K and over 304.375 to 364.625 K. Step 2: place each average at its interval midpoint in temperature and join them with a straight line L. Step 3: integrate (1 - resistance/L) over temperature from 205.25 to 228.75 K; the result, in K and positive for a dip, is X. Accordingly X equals -3.1 K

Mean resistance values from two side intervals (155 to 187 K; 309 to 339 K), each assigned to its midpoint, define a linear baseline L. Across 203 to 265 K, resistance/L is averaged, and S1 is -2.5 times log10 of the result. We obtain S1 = -0.151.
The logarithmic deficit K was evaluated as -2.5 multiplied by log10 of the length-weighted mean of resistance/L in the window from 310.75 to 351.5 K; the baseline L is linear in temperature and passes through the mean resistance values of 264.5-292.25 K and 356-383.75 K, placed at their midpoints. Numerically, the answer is 0.21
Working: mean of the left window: 109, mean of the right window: 104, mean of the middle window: 87.7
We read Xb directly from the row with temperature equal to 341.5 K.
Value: 98.2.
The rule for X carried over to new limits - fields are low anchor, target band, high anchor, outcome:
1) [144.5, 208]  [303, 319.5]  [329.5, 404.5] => -4.2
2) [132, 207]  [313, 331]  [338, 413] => 3.6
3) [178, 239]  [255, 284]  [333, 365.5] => -3.5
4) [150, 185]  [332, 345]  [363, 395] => 1.3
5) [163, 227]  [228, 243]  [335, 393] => -1.8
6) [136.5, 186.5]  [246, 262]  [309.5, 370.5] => -1.7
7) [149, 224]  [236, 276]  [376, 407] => -3.9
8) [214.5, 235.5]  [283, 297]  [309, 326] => -3.4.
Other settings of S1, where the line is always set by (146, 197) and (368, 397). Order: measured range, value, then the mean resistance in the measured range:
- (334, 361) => 0.06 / 96.5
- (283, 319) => -0.23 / 122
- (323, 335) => 0.43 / 68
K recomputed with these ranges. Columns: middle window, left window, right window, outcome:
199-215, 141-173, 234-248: 0.082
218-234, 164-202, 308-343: -0.231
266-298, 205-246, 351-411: -0.108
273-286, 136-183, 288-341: -0.094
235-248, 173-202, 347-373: -0.203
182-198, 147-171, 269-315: 0.245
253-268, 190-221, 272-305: 0.070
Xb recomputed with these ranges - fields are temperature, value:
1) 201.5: 67.4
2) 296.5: 130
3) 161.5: 95.6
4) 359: 94.4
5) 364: 97.9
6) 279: 110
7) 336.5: 92.2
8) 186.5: 92.1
